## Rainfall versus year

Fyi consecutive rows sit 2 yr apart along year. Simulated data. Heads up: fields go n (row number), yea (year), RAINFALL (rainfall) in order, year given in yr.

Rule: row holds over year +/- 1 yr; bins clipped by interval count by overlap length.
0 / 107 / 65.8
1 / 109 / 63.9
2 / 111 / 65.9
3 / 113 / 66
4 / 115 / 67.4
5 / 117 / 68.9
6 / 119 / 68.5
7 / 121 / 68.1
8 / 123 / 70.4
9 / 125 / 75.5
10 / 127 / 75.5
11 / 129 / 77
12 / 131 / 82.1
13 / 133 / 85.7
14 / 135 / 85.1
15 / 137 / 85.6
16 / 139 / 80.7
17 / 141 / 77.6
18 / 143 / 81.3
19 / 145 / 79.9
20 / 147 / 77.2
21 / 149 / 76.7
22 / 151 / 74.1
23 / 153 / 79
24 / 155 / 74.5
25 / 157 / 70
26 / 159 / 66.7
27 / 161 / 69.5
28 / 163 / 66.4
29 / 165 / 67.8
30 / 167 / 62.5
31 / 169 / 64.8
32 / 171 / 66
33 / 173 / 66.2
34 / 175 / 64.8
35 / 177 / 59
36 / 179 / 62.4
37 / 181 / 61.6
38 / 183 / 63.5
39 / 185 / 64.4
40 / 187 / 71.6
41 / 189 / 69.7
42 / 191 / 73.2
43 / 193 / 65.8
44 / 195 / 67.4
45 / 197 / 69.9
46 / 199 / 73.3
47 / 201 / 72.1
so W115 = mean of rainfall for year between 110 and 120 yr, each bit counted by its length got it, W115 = 67.3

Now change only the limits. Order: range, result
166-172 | 64.4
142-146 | 80.6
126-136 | 81.1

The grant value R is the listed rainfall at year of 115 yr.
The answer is 67.4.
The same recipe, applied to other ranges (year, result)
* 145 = 79.9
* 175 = 64.8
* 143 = 81.3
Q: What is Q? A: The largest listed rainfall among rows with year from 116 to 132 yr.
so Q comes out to 82.1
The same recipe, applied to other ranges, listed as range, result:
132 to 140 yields 85.7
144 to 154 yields 79.9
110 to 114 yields 66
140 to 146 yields 81.3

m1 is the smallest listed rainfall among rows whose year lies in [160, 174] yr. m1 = 62.5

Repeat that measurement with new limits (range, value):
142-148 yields 77.2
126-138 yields 75.5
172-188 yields 59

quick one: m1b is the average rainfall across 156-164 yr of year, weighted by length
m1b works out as 68.2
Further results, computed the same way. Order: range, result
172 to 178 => 63.3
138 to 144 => 79.9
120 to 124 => 69.2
